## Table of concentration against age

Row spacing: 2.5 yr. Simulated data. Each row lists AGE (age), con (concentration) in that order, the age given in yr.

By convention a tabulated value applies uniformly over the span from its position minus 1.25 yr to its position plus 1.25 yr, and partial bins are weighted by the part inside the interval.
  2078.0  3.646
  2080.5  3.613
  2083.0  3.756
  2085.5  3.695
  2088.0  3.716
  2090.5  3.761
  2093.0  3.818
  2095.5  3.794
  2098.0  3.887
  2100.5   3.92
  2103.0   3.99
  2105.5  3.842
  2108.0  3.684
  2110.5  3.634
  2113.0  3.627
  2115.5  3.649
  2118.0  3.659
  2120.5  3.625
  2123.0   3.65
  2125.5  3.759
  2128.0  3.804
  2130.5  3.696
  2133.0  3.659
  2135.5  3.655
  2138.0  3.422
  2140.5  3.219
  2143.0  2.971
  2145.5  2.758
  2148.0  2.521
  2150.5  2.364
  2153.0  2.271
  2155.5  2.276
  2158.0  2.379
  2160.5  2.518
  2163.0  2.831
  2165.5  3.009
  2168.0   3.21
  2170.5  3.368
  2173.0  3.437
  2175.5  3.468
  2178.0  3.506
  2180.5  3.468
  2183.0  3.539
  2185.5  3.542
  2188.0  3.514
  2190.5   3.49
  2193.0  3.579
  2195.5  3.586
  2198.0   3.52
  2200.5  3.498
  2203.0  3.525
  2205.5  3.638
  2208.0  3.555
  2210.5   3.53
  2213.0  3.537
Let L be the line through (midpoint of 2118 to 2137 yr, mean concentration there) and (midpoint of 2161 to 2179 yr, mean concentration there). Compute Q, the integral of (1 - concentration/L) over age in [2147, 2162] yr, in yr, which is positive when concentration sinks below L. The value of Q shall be 4.4 yr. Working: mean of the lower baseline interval 3.69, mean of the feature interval 2.39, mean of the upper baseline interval 3.23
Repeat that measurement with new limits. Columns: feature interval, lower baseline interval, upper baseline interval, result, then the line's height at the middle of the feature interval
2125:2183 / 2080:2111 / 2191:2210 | 8.6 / 3.66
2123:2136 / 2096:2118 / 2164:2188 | -0.2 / 3.65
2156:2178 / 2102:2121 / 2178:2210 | 3.5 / 3.59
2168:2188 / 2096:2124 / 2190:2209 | 0.8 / 3.6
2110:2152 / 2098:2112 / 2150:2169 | -1.7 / 3.24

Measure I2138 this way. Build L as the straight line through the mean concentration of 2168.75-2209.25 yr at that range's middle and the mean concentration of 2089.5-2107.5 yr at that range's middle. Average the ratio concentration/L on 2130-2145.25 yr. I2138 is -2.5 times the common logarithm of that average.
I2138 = 0.10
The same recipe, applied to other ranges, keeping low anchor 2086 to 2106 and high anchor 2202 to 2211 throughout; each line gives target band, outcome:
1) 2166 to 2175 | 0.10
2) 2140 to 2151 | 0.32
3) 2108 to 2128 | 0.03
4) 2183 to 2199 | 0.02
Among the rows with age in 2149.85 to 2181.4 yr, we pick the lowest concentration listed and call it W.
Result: 2.271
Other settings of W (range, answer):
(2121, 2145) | 2.971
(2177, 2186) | 3.468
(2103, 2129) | 3.625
